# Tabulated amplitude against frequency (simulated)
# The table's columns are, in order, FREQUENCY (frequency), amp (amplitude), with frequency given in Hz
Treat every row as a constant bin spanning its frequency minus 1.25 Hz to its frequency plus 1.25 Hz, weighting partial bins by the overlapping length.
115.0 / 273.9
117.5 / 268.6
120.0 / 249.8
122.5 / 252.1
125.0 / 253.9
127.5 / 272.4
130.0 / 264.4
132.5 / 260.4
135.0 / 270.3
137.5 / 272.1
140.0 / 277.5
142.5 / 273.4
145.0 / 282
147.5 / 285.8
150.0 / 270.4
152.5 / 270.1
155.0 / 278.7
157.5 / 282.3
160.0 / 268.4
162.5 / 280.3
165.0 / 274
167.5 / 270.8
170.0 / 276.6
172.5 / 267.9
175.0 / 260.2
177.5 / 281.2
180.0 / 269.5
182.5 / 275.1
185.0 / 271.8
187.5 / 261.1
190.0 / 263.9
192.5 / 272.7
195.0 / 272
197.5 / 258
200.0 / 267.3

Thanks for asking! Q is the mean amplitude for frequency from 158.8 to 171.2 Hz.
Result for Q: 274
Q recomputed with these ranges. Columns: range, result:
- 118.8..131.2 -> 259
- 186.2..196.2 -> 267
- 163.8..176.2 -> 270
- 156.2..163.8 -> 277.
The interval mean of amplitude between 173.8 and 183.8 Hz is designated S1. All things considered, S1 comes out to 272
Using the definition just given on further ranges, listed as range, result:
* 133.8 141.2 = 273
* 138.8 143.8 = 275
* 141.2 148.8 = 280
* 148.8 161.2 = 274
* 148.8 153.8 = 270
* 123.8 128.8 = 263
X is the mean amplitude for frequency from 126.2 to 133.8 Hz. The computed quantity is 266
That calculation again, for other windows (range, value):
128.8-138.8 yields 267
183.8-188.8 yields 266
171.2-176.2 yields 264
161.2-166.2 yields 277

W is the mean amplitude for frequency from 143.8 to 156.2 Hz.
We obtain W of 277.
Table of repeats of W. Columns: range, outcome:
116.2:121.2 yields 259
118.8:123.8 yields 251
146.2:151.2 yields 278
